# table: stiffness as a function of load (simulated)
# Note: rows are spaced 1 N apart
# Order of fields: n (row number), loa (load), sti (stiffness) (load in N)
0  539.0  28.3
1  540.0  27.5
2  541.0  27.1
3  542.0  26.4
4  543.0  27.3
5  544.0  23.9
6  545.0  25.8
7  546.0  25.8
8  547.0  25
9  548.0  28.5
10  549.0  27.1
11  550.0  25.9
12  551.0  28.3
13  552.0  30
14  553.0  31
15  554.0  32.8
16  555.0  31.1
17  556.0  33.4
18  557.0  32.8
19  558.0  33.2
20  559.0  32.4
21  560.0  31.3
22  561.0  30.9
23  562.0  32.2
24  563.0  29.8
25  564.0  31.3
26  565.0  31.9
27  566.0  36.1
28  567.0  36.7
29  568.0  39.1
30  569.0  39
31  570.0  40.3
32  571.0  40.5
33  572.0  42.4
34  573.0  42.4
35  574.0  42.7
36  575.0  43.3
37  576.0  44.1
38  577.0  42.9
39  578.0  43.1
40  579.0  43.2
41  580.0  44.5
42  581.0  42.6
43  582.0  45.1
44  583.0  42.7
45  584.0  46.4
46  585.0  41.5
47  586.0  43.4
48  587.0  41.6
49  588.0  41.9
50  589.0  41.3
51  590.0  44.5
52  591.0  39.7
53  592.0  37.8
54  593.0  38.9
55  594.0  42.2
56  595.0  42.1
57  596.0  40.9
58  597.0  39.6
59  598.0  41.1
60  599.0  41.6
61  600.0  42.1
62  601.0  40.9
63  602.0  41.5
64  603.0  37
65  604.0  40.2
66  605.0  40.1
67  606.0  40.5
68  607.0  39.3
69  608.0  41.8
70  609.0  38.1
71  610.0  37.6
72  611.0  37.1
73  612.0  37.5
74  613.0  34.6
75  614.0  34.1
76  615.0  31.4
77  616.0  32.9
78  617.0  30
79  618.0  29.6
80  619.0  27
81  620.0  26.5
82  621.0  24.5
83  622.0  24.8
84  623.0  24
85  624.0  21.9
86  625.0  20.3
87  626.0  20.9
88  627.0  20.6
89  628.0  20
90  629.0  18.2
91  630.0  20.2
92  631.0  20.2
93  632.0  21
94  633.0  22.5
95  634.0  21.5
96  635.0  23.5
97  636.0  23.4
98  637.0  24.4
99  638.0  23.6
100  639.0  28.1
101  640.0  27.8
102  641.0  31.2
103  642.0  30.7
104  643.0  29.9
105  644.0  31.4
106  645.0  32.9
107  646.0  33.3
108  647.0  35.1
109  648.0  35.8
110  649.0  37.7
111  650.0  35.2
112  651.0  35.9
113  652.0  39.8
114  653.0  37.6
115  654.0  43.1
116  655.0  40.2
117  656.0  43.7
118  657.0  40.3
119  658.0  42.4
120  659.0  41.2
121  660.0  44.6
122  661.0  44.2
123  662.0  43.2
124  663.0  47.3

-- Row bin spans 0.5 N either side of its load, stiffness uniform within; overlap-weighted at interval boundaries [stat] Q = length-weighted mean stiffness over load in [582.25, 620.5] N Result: 38.6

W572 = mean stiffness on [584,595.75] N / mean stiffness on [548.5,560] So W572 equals 1.35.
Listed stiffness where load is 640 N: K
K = 27.8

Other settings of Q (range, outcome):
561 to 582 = 39.3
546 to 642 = 34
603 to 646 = 28.9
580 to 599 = 41.9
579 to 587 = 43.6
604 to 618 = 36.4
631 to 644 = 25.6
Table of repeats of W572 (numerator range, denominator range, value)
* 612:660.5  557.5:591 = 0.76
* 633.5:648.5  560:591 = 0.72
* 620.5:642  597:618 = 0.61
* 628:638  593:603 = 0.53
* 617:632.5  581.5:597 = 0.55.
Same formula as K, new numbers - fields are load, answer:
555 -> 31.1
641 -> 31.2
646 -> 33.3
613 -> 34.6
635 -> 23.5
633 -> 22.5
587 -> 41.6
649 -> 37.7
